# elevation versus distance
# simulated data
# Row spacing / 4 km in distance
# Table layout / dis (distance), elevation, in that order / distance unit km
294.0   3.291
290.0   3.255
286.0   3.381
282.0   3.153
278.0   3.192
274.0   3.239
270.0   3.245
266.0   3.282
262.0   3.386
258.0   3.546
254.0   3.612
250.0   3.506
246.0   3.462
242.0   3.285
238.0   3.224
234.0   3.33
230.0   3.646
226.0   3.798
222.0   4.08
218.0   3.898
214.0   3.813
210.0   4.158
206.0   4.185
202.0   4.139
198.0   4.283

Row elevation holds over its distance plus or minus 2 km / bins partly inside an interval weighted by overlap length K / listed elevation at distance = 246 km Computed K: 3.462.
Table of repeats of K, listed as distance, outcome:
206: 4.185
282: 3.153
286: 3.381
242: 3.285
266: 3.282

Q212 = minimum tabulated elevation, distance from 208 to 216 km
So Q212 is 3.813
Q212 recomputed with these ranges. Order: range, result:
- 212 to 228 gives 3.798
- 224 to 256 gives 3.224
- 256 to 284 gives 3.153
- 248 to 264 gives 3.386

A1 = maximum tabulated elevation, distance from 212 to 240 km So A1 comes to 4.08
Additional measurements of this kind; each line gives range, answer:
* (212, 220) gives 3.898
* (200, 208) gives 4.185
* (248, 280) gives 3.612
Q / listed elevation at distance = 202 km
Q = 4.139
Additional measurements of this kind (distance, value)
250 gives 3.506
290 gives 3.255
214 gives 3.813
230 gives 3.646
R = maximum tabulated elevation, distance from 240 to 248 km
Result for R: 3.462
